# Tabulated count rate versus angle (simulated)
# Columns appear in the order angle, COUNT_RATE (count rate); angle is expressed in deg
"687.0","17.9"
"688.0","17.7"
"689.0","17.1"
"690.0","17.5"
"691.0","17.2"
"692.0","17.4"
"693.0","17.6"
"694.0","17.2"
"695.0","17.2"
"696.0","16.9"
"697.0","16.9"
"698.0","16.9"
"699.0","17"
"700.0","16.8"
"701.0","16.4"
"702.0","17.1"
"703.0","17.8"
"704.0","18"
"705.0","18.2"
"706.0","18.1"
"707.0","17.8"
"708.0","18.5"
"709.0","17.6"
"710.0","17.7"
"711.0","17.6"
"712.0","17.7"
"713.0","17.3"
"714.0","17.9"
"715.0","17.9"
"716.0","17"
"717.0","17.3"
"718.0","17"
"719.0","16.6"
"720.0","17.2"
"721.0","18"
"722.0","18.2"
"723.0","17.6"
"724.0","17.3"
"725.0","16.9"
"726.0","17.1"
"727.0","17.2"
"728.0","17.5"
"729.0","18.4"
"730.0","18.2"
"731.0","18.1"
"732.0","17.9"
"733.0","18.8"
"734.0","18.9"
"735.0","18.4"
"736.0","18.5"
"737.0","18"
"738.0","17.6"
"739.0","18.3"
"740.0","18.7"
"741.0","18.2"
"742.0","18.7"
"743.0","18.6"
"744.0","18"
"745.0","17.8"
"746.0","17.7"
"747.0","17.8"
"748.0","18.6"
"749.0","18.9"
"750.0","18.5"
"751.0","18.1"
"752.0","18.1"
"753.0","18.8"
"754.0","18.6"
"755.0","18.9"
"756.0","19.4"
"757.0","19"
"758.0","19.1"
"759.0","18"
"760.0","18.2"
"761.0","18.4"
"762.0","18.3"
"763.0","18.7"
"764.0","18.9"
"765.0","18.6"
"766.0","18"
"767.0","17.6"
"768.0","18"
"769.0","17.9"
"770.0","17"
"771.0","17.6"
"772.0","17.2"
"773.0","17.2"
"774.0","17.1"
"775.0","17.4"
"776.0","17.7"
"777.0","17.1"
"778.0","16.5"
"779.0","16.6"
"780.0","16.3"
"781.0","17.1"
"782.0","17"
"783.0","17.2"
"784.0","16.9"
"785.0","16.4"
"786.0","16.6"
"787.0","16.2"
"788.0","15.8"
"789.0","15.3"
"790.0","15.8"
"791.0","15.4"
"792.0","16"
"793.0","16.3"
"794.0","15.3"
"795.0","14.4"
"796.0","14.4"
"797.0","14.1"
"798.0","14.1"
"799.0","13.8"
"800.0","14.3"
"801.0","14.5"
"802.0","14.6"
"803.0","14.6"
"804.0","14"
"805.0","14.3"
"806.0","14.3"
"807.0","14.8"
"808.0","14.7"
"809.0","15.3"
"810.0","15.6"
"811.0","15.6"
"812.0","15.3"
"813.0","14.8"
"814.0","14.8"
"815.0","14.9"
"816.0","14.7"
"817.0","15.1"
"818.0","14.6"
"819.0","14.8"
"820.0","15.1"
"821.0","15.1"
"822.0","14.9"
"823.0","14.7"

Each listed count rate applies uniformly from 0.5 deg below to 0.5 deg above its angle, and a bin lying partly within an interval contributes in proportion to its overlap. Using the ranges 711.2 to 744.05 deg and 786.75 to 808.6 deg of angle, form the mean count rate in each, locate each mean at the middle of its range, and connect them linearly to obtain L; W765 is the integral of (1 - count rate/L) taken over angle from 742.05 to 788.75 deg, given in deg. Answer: -4.4 deg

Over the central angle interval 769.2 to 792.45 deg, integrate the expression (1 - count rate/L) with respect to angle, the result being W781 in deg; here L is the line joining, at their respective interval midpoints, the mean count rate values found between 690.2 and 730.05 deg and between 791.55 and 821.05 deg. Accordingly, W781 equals -1.8 deg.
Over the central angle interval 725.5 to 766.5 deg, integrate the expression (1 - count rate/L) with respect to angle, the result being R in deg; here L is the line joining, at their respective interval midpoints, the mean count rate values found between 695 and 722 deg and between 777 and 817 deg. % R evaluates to -4.40 deg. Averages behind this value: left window 17.4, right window 15.4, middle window 18.3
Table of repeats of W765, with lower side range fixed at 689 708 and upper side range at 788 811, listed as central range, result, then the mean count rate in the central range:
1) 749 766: -2.89 deg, 18.6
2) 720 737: -1.34 deg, 17.9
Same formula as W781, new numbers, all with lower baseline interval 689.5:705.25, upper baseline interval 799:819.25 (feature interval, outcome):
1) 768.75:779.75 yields -1.16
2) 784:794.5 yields -0.52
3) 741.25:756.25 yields -2.16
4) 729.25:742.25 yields -1.54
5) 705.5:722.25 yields -0.72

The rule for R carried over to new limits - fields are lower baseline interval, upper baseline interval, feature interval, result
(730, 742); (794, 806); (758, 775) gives -1.57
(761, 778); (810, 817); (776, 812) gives 1.71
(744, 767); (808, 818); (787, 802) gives 1.09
